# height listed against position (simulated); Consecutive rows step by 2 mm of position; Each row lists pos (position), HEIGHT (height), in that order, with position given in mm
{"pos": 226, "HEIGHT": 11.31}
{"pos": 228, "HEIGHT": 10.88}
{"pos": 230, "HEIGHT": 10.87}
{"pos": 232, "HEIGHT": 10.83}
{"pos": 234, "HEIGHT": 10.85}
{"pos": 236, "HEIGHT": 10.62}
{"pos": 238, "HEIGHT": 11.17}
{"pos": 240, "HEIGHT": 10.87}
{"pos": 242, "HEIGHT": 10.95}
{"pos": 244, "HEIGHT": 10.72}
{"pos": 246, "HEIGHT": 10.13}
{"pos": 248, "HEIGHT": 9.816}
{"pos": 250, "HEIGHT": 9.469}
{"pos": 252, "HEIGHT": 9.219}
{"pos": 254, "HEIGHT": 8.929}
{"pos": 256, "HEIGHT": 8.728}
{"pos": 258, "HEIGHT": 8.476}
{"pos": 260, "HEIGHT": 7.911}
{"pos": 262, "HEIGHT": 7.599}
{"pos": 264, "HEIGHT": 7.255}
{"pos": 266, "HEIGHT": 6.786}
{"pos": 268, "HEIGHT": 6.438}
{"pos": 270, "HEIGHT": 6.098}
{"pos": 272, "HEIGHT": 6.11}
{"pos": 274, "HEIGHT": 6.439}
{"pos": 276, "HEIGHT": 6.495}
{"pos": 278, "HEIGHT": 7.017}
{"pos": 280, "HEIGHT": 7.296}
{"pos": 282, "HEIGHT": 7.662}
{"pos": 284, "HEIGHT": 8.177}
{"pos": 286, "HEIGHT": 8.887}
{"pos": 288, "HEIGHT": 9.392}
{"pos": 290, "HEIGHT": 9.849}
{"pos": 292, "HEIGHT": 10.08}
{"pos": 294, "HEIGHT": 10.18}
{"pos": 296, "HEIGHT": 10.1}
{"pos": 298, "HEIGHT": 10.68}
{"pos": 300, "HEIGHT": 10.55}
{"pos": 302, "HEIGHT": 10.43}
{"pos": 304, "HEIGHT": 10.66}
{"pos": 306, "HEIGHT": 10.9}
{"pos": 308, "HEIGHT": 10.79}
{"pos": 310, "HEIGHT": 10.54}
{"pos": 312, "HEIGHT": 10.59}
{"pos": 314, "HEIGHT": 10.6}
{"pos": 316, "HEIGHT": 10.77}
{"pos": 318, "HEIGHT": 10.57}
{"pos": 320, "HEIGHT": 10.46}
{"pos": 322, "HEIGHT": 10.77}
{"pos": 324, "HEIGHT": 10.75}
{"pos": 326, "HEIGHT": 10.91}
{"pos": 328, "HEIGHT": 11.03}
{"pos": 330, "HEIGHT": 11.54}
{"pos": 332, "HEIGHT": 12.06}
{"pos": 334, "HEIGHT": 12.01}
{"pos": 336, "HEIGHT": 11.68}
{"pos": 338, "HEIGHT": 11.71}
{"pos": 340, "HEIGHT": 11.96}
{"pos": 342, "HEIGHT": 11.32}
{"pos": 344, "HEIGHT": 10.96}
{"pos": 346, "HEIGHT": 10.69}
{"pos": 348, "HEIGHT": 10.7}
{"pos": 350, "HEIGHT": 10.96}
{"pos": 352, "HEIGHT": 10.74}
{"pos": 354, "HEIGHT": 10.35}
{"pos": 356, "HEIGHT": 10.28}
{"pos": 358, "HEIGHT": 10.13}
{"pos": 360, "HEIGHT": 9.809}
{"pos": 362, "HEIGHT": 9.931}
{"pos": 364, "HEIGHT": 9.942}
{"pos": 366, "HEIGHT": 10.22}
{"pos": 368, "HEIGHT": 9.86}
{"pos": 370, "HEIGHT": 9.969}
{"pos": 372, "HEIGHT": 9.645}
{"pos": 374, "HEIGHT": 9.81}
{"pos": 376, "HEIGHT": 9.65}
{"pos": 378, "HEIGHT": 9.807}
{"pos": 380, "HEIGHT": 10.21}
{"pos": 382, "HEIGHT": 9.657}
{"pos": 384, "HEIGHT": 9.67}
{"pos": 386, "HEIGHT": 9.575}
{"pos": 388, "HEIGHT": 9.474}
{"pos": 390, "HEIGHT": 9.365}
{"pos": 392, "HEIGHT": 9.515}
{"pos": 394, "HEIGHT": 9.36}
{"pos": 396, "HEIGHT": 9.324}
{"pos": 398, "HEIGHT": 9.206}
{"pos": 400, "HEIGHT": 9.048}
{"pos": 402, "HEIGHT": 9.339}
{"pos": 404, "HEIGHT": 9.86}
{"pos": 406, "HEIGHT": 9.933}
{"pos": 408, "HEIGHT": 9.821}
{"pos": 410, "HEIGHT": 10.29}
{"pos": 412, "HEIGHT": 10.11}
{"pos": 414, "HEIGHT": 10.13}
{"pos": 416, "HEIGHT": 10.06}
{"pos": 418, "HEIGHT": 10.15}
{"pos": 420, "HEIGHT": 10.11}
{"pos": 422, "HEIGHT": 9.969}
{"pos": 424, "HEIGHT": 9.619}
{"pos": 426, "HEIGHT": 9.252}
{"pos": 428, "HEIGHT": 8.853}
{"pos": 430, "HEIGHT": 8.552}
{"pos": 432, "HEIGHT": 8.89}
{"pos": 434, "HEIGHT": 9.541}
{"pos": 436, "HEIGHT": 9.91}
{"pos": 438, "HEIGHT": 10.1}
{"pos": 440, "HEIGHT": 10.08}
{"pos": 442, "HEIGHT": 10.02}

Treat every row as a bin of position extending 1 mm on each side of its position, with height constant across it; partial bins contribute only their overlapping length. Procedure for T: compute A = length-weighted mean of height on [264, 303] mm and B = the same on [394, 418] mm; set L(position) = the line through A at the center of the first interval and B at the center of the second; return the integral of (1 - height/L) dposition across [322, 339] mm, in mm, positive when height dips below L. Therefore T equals -4.89 mm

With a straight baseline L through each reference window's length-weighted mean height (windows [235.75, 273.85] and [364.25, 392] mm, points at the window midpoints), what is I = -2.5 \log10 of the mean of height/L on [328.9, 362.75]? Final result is -0.161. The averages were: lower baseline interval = 8.72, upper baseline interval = 9.76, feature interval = 11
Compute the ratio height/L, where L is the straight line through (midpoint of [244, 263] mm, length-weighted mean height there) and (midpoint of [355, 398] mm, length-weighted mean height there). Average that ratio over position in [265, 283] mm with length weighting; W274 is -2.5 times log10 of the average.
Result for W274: 0.34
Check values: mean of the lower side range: 9.01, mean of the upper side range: 9.76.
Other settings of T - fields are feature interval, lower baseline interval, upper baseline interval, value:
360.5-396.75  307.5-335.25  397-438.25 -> 1.6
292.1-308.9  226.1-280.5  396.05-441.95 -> -2.6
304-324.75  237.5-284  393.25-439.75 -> -4.5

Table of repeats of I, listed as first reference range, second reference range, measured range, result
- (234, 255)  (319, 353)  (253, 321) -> 0.197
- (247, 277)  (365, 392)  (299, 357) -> -0.228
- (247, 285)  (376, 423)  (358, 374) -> -0.079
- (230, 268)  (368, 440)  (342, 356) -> -0.125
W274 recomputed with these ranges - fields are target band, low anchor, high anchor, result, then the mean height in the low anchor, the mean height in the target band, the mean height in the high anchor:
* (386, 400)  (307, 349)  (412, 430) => 0.085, 11.1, 9.37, 9.72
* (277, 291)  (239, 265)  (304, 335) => 0.205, 9.24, 8.33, 10.9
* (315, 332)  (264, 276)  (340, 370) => -0.213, 6.46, 10.9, 10.5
